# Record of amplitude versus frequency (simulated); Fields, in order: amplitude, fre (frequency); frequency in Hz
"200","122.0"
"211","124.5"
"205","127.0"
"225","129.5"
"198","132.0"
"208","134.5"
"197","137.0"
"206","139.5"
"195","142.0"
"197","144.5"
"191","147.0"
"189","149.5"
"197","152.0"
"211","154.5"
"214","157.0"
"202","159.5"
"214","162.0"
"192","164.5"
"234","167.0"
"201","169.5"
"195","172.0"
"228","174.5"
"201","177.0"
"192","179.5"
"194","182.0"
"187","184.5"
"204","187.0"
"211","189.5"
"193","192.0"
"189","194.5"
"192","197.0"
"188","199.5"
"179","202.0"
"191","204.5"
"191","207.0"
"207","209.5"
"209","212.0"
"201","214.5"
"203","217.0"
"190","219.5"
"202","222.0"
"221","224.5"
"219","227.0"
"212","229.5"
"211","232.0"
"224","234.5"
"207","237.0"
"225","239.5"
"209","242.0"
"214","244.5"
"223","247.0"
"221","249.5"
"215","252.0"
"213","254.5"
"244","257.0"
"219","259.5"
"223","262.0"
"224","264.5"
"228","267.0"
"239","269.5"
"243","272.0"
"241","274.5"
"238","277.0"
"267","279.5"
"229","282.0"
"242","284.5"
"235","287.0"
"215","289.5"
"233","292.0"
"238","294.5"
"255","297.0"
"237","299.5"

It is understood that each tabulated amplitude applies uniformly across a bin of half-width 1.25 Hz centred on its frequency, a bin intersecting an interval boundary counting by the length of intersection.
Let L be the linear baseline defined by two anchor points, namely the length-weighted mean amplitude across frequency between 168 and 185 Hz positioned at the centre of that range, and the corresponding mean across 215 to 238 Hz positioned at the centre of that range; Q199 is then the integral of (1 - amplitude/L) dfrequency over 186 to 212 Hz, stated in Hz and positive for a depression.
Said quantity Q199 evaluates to 1.2 Hz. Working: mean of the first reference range 201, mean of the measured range 195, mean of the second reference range 210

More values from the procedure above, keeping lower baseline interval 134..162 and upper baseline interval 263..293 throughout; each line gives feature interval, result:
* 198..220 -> 2.2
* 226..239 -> 0.5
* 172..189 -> 0.7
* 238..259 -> 0.7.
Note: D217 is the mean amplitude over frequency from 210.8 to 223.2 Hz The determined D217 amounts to 201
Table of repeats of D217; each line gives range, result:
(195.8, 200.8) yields 190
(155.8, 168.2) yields 211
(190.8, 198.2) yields 191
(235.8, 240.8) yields 216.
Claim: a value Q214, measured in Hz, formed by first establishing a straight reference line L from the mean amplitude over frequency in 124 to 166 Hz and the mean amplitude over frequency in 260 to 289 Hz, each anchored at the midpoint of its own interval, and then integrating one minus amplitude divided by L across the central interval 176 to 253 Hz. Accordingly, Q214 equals 5.9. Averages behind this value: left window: 203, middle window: 204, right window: 236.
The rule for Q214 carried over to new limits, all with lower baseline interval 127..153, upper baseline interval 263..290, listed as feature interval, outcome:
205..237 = 2.2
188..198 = 0.8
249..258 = 0.3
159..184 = 0.5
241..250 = 0.5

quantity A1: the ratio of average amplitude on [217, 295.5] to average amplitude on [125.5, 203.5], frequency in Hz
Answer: 1.1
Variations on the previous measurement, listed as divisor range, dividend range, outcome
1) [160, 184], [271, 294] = 1.16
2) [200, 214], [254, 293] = 1.20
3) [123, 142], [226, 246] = 1.04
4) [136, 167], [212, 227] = 1.02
